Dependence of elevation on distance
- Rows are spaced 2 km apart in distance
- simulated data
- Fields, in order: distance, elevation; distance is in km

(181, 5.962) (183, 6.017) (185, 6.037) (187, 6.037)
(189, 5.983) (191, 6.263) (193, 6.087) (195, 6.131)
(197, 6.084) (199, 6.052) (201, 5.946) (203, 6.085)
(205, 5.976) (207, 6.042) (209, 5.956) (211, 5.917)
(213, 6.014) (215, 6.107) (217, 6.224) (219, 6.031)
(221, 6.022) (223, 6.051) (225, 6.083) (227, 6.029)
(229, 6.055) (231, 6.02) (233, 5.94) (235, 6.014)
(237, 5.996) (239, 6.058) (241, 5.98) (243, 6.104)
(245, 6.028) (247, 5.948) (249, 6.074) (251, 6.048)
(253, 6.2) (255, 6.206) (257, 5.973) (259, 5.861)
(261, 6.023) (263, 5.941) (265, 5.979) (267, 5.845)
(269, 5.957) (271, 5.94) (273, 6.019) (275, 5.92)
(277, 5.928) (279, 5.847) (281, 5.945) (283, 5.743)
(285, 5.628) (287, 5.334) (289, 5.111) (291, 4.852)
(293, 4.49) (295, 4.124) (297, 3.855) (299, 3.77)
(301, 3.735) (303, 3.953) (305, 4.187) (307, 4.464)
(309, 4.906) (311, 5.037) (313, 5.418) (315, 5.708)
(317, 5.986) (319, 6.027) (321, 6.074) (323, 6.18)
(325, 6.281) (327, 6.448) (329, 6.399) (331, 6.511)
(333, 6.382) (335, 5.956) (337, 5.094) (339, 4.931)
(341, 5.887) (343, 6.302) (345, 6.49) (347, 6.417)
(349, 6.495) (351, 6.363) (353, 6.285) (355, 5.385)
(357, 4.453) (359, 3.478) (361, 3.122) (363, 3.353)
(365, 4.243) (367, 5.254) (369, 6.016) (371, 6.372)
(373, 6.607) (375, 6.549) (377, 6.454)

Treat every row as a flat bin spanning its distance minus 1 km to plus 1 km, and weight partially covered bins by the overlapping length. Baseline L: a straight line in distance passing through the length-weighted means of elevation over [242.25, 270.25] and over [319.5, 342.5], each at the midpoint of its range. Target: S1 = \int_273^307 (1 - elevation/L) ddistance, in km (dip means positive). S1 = 6.2 km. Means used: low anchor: 6.01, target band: 4.92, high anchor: 6.02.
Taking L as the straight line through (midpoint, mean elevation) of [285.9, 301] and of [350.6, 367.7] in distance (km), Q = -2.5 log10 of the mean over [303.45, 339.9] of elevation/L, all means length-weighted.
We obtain -0.24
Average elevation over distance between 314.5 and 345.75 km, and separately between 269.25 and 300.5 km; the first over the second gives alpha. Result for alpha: 1.16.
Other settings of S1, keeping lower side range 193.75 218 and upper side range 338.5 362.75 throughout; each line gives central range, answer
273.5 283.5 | -0.28 km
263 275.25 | -0.37 km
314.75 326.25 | -1.10 km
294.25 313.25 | 4.43 km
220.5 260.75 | -0.97 km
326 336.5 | -1.49 km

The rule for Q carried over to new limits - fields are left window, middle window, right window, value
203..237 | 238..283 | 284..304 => -0.16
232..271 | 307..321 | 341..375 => 0.04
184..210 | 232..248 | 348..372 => -0.04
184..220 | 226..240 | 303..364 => -0.02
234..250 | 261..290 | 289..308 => -0.17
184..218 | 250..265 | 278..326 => -0.10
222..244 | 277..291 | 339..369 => 0.03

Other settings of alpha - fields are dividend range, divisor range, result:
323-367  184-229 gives 0.92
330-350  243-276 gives 1.01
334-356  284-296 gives 1.21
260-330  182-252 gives 0.89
